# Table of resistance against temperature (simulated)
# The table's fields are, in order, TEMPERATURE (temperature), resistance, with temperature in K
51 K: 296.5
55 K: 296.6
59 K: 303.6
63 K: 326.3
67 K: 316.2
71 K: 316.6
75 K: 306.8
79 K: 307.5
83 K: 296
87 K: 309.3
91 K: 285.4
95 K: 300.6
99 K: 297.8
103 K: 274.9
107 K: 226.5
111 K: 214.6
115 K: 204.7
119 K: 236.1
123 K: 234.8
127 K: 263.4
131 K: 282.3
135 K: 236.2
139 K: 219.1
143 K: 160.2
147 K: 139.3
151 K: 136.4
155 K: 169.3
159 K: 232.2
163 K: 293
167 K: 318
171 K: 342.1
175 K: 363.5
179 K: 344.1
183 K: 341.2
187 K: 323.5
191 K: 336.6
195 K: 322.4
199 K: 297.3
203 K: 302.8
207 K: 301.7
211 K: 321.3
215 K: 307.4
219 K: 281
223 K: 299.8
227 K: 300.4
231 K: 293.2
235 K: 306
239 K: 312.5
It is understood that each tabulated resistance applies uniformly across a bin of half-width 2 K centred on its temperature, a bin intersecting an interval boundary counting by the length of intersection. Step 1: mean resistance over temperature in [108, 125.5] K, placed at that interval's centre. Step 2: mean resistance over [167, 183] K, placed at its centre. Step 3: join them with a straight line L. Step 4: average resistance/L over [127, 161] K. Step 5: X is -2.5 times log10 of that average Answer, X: 0.34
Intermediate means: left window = 224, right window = 345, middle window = 201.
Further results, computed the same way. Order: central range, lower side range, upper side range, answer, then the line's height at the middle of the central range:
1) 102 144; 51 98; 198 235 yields 0.29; 304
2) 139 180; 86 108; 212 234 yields 0.18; 291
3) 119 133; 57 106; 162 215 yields 0.21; 311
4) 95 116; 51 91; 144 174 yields 0.12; 279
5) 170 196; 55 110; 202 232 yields -0.14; 300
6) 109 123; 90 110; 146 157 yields 0.06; 235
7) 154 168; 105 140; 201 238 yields 0.03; 262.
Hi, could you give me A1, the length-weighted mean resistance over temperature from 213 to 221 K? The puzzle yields 294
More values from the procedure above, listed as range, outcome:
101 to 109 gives 251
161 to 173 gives 318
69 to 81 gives 310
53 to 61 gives 300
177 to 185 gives 343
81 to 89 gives 303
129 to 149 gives 207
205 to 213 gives 312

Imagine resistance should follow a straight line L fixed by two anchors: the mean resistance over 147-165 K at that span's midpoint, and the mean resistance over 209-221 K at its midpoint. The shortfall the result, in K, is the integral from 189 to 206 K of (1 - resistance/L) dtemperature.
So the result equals -2.6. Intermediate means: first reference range 200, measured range 314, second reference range 303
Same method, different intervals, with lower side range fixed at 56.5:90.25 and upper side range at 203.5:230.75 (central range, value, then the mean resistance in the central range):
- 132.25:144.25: 3.6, 213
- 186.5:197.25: -0.9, 327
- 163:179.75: -1.8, 336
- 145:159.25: 6.7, 162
